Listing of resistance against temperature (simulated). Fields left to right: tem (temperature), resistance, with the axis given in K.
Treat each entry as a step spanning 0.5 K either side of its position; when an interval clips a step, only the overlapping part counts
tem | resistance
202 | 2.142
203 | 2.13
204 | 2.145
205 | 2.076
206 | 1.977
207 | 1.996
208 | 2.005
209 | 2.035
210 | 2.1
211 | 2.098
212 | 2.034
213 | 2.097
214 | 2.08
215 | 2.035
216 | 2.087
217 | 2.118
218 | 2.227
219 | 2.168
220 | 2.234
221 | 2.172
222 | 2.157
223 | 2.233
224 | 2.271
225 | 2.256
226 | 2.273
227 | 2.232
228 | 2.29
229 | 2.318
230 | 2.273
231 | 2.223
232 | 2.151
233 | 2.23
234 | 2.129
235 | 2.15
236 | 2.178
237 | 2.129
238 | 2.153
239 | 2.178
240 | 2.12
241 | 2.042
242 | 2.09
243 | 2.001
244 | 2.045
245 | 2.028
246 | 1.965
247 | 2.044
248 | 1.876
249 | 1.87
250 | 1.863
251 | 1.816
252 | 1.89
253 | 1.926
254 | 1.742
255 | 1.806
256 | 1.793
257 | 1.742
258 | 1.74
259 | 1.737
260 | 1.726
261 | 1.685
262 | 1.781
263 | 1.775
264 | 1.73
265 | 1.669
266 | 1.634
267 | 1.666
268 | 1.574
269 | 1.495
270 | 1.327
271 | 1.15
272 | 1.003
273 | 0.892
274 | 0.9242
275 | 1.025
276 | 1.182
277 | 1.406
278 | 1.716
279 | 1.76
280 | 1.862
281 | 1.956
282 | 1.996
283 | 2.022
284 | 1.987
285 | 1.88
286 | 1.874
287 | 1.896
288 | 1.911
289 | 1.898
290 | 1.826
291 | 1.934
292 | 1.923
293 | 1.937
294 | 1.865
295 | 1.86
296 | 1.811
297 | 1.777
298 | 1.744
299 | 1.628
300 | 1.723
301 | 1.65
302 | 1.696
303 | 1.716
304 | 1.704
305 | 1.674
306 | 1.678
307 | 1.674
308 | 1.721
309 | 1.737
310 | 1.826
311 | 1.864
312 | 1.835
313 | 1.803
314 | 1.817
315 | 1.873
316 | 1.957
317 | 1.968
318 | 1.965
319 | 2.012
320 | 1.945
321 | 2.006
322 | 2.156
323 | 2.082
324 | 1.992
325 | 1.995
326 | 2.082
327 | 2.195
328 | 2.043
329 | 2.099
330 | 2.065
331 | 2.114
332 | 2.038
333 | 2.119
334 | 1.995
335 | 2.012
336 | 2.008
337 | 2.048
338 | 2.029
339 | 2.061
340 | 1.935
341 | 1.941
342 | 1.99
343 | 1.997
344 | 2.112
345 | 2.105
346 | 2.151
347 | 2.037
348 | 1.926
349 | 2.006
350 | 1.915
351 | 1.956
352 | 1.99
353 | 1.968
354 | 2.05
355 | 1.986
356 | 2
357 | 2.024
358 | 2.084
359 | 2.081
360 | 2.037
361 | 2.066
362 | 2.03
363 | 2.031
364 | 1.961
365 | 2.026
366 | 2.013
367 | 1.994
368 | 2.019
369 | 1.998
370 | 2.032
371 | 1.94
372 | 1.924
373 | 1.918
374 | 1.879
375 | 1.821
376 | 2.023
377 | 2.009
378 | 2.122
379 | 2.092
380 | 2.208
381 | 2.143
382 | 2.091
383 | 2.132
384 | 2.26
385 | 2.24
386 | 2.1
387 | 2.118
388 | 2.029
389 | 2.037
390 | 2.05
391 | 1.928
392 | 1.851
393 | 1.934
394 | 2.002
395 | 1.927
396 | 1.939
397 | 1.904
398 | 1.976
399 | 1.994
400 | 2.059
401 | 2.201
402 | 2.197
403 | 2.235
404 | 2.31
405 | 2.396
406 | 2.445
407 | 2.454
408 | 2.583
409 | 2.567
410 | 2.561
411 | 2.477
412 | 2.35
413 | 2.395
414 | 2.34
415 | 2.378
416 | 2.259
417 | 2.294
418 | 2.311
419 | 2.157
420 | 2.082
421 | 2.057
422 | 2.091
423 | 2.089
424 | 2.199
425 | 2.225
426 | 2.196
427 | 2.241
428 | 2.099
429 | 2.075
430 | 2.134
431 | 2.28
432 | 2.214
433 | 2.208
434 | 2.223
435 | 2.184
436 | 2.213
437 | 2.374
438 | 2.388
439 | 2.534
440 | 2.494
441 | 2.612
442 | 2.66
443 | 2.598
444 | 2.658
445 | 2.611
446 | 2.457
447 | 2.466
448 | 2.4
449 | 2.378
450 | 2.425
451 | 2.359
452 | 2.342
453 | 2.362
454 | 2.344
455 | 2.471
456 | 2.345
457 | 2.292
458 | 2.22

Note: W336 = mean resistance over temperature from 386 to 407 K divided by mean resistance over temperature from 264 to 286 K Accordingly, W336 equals 1.35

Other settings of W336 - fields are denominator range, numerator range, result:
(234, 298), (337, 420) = 1.18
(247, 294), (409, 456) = 1.38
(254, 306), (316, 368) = 1.21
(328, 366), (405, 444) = 1.15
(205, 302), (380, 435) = 1.16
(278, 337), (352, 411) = 1.10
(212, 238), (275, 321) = 0.83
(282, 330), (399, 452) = 1.24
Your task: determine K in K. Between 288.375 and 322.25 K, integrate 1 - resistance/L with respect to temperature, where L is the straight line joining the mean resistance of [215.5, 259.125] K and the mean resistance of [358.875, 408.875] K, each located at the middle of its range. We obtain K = 4.0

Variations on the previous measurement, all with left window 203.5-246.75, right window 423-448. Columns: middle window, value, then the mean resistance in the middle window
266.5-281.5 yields 5.41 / 1.4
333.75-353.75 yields 2.15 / 2.01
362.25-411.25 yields 4.12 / 2.1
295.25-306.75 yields 2.59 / 1.71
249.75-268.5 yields 3.61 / 1.75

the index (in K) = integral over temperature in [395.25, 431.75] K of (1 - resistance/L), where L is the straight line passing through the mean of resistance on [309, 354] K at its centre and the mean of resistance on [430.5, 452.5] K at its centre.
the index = 1.1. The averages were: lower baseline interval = 2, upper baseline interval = 2.41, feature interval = 2.24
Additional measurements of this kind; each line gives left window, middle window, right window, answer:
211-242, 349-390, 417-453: 4.3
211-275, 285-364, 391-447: 5.4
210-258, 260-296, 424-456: 8.1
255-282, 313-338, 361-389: -2.8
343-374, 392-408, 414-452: 0.3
